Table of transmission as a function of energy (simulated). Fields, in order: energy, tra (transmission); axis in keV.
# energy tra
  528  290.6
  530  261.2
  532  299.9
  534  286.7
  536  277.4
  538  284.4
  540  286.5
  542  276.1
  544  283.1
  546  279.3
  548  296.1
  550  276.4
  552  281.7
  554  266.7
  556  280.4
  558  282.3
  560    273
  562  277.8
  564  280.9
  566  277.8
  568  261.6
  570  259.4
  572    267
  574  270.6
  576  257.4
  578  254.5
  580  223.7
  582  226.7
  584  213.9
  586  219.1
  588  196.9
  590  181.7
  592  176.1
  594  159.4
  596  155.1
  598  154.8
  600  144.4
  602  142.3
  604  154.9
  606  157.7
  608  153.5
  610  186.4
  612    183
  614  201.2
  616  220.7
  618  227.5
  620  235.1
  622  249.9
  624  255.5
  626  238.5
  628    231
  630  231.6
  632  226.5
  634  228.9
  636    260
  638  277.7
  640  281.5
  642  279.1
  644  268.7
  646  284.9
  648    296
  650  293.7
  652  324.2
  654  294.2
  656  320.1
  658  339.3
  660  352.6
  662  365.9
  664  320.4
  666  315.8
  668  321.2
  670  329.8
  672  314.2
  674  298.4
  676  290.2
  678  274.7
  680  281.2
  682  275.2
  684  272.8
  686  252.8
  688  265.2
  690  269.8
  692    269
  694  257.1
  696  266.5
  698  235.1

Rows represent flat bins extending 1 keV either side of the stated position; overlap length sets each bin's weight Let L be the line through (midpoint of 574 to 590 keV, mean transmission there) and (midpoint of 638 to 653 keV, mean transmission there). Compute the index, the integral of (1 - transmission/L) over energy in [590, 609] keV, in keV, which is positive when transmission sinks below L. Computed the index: 6.8 keV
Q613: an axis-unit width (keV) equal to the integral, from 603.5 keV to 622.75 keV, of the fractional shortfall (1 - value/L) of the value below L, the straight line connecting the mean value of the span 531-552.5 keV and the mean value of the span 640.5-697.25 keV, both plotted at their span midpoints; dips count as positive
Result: 6.2 keV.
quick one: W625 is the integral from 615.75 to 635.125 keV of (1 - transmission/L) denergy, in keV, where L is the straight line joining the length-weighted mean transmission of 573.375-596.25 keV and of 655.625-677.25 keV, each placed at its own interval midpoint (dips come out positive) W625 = 2.3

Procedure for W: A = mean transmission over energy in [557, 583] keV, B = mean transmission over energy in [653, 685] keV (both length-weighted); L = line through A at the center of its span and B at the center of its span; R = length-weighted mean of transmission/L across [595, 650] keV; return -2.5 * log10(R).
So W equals 0.293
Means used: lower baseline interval 263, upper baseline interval 310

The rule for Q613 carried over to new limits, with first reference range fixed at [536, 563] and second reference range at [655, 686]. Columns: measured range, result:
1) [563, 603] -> 9.9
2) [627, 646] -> 2.9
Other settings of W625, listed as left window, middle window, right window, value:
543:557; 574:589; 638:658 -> 2.88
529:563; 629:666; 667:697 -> -1.31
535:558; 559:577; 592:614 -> -2.62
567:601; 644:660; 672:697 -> -3.34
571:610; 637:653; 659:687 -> -1.24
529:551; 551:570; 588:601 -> -2.98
